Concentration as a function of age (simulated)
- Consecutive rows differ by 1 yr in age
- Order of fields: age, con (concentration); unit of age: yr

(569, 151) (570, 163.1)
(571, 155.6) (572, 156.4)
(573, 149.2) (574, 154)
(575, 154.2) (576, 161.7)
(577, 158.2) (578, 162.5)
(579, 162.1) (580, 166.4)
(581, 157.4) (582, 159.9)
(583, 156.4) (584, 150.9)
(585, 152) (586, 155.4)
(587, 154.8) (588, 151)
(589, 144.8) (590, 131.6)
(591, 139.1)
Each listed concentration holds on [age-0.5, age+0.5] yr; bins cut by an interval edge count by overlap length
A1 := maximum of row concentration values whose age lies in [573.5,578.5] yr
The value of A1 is 162.5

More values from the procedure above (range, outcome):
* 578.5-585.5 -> 166.4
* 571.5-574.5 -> 156.4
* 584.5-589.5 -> 155.4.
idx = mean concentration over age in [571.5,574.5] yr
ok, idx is 153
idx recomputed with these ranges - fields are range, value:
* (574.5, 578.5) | 159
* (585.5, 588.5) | 154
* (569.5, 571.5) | 159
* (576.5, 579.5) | 161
